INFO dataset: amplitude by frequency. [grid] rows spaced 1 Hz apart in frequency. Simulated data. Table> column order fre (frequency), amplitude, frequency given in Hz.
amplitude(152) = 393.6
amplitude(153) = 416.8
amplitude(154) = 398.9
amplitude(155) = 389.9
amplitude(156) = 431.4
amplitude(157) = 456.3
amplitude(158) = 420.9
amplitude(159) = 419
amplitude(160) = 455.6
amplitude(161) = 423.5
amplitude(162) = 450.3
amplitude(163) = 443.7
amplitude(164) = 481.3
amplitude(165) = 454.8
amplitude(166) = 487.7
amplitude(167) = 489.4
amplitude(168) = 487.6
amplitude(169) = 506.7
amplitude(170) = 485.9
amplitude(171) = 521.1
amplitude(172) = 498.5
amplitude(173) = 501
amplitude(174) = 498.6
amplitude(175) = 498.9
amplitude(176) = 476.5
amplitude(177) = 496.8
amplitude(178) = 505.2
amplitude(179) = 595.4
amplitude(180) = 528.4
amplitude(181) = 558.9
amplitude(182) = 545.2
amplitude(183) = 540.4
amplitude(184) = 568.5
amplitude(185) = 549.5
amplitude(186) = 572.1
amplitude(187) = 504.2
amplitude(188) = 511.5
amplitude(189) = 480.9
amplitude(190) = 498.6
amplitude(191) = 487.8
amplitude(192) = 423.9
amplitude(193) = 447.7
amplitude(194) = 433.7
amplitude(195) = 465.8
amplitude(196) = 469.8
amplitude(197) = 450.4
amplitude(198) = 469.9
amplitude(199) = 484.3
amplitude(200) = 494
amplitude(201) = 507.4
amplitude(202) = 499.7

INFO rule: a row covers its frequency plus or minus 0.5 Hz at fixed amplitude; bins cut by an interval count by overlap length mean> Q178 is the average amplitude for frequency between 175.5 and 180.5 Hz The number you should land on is 520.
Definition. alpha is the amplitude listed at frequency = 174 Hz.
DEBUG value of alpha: 498.6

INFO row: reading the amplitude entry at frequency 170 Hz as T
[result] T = 485.9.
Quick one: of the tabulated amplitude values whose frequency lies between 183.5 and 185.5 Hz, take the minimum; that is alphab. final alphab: 549.5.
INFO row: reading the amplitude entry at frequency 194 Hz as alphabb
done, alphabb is 433.7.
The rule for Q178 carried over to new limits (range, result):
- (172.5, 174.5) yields 500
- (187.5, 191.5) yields 495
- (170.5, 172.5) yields 510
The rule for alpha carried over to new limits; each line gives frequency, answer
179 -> 595.4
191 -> 487.8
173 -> 501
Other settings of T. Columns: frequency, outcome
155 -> 389.9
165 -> 454.8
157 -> 456.3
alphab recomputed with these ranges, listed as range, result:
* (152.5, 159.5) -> 389.9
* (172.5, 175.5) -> 498.6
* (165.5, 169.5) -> 487.6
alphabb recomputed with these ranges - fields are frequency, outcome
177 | 496.8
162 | 450.3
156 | 431.4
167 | 489.4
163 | 443.7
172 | 498.5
